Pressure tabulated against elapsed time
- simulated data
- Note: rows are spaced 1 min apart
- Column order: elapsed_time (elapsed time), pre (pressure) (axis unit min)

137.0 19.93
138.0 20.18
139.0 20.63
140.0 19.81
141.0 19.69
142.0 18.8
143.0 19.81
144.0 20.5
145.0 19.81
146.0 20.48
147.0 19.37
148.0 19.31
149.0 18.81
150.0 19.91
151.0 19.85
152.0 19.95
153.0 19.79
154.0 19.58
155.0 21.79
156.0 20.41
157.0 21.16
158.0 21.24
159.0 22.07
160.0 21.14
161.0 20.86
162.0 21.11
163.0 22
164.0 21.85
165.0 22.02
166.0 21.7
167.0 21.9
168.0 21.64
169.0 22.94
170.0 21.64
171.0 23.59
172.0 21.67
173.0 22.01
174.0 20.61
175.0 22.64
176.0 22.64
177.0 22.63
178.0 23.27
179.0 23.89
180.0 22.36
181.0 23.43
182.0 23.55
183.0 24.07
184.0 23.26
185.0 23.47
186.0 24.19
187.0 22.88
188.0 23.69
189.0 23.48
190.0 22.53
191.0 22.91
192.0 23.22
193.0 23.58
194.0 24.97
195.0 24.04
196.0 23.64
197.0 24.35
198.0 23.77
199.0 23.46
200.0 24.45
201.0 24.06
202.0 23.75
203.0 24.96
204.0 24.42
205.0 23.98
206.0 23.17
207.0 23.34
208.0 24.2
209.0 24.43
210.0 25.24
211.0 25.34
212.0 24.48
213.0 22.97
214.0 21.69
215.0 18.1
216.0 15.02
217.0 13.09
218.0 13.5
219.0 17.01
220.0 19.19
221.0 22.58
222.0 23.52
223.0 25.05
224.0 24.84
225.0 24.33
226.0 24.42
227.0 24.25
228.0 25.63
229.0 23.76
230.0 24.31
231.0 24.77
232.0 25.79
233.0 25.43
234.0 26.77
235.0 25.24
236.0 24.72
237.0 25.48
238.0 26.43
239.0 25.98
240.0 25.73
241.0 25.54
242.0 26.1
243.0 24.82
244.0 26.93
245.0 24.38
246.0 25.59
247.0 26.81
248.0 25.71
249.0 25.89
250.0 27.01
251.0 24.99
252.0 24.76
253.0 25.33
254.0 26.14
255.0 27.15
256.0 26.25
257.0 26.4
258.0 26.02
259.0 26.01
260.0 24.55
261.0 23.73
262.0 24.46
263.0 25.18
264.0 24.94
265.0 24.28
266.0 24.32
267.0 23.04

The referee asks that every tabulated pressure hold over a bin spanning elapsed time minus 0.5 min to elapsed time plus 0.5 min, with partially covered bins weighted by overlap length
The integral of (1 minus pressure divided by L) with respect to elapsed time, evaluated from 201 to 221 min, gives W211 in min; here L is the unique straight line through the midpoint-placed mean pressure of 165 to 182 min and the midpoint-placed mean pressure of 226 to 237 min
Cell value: 2.10 min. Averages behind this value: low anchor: 22.4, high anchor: 25.1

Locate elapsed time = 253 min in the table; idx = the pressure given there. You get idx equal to 25.33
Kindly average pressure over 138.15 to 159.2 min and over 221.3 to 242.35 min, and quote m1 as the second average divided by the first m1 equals 1.2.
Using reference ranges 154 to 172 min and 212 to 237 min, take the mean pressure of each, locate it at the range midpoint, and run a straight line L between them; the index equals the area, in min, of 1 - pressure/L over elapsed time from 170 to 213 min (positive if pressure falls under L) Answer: -3.0 min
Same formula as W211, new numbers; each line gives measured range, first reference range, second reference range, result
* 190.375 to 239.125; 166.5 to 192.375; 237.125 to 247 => 2.3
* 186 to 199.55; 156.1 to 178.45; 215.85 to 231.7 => -1.1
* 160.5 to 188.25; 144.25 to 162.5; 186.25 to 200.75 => -0.6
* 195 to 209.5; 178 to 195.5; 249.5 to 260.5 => 0.0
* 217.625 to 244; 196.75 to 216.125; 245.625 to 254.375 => 0.7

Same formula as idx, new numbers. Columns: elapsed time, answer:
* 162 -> 21.11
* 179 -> 23.89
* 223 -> 25.05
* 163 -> 22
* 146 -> 20.48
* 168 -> 21.64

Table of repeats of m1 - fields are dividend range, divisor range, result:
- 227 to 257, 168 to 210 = 1.10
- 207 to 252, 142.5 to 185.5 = 1.11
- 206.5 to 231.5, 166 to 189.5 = 0.97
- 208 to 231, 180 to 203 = 0.93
